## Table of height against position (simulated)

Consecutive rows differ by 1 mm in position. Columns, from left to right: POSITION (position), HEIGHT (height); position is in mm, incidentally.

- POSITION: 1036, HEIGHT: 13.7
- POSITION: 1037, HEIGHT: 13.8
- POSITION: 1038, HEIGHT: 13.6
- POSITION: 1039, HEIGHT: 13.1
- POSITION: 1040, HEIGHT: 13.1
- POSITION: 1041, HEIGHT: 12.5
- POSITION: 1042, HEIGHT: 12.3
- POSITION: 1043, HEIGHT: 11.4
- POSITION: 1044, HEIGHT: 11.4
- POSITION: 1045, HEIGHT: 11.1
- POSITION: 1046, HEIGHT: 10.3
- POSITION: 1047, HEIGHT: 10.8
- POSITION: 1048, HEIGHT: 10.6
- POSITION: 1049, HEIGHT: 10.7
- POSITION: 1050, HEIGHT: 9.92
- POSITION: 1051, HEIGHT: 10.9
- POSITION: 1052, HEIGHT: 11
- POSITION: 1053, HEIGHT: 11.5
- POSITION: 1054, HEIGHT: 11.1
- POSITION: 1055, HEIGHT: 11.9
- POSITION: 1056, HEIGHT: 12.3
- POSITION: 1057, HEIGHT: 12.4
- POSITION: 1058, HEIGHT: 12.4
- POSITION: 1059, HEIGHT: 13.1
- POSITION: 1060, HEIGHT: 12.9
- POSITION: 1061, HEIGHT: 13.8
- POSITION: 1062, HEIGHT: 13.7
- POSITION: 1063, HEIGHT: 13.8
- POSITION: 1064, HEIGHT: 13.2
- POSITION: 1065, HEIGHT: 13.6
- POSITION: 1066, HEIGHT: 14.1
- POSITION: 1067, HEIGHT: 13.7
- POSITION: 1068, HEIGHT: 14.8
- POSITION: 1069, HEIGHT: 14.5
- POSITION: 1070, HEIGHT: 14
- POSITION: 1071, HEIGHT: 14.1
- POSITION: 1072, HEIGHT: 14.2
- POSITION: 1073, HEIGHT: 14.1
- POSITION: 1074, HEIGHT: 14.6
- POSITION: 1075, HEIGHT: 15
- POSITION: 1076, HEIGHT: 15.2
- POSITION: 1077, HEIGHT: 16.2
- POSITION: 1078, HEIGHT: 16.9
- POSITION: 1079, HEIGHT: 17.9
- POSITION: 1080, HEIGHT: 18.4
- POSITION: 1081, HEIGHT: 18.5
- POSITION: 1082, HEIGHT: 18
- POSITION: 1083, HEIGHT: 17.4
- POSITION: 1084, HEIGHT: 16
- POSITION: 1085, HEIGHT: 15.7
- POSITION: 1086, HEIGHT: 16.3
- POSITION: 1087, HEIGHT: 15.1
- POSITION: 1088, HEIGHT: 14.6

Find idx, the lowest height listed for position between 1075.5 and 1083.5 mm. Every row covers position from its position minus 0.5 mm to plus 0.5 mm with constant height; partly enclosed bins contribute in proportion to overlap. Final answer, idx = 15.2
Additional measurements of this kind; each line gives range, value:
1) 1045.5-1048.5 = 10.3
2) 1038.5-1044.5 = 11.4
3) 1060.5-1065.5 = 13.2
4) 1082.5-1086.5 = 15.7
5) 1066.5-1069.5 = 13.7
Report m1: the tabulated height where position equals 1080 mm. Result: 18.4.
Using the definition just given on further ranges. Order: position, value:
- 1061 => 13.8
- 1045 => 11.1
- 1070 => 14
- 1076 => 15.2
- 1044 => 11.4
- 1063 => 13.8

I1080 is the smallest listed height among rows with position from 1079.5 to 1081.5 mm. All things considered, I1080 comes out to 18.4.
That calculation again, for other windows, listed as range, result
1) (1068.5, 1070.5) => 14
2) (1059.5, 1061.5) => 12.9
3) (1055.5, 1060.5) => 12.3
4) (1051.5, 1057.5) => 11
